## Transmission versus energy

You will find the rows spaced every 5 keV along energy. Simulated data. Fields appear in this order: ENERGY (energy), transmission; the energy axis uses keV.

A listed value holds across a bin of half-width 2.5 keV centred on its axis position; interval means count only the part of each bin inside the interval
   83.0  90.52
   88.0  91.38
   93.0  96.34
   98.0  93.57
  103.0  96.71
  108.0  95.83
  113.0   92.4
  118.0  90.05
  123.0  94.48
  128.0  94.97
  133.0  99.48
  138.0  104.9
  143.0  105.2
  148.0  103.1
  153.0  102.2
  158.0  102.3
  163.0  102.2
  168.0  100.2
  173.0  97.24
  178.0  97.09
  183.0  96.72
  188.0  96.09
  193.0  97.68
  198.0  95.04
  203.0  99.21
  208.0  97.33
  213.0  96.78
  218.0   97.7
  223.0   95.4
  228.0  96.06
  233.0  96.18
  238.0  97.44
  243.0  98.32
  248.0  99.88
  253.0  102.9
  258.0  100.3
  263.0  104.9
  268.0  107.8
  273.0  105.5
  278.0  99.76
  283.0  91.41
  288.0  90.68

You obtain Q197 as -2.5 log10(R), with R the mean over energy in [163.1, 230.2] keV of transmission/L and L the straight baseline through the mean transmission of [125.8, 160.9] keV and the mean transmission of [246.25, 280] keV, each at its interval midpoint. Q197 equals 0.06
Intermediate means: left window 102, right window 103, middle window 97.3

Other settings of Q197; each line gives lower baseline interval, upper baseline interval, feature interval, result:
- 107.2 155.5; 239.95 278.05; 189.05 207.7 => 0.04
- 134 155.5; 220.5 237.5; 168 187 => 0.04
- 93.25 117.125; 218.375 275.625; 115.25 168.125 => -0.04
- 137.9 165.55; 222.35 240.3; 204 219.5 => 0.01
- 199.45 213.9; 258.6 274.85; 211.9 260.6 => 0.04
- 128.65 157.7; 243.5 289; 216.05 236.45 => 0.05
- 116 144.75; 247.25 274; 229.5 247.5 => 0.06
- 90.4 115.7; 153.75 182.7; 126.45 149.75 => -0.05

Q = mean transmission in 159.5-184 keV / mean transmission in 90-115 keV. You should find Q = 1.0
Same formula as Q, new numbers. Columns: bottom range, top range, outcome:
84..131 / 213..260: 1.04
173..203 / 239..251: 1.02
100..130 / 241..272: 1.09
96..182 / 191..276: 1.01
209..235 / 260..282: 1.07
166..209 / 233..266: 1.03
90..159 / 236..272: 1.04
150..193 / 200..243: 0.98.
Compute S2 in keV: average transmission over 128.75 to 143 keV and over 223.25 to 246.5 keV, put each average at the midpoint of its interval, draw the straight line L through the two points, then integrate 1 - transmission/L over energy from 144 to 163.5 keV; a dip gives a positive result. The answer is -0.3 keV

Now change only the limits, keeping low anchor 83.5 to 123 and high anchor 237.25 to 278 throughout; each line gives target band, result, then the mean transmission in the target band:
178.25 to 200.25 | 0.4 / 96.5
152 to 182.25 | -0.9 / 99.9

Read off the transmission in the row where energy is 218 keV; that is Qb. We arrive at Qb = 97.7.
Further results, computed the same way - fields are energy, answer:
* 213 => 96.78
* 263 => 104.9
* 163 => 102.2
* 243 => 98.32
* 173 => 97.24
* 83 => 90.52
